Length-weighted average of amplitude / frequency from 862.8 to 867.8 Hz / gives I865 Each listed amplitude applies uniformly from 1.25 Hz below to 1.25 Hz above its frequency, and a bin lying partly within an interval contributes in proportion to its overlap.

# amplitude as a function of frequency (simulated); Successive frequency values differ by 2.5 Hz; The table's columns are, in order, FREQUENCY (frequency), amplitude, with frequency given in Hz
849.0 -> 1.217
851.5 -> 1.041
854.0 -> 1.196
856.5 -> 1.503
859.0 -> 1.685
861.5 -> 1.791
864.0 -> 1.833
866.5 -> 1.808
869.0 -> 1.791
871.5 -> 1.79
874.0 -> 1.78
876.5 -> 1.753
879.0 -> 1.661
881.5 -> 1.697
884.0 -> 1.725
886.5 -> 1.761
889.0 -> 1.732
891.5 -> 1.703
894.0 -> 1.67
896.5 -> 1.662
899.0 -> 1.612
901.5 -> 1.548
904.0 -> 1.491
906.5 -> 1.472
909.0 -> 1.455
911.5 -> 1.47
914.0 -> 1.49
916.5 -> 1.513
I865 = 1.82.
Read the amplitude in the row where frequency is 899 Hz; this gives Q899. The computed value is 1.612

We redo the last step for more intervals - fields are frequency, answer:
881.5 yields 1.697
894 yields 1.67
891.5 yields 1.703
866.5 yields 1.808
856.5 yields 1.503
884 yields 1.725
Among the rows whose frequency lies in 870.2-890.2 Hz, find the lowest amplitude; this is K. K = 1.661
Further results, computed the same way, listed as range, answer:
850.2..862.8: 1.041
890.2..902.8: 1.548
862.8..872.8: 1.79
